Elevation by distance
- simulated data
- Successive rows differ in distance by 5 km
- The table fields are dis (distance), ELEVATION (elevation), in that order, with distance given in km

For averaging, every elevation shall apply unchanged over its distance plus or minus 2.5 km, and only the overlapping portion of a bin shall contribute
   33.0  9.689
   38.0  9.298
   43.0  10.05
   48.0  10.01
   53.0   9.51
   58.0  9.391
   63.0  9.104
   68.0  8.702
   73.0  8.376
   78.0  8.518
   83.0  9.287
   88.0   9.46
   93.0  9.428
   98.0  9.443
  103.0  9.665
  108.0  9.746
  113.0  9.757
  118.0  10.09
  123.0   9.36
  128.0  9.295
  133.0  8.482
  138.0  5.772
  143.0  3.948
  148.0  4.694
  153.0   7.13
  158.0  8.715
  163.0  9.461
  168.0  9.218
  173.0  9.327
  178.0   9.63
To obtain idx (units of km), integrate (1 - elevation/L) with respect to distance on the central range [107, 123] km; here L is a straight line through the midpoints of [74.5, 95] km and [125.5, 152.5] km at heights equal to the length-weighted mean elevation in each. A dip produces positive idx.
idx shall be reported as -4.5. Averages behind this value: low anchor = 9.13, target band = 9.8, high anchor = 6.49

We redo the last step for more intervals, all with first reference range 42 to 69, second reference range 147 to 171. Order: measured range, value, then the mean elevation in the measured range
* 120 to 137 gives -0.60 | 8.79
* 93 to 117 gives -2.34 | 9.66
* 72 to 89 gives 0.41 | 8.91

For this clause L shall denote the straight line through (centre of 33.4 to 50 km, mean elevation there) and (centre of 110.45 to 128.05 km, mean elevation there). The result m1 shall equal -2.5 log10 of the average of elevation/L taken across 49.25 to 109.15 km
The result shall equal 0.06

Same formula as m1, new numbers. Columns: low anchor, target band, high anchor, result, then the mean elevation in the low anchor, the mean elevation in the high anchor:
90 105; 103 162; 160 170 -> 0.17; 9.51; 9.31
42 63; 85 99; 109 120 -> 0.04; 9.64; 9.89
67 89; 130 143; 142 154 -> -0.13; 8.84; 5.19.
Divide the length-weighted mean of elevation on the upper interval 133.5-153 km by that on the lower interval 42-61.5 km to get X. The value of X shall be 0.57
